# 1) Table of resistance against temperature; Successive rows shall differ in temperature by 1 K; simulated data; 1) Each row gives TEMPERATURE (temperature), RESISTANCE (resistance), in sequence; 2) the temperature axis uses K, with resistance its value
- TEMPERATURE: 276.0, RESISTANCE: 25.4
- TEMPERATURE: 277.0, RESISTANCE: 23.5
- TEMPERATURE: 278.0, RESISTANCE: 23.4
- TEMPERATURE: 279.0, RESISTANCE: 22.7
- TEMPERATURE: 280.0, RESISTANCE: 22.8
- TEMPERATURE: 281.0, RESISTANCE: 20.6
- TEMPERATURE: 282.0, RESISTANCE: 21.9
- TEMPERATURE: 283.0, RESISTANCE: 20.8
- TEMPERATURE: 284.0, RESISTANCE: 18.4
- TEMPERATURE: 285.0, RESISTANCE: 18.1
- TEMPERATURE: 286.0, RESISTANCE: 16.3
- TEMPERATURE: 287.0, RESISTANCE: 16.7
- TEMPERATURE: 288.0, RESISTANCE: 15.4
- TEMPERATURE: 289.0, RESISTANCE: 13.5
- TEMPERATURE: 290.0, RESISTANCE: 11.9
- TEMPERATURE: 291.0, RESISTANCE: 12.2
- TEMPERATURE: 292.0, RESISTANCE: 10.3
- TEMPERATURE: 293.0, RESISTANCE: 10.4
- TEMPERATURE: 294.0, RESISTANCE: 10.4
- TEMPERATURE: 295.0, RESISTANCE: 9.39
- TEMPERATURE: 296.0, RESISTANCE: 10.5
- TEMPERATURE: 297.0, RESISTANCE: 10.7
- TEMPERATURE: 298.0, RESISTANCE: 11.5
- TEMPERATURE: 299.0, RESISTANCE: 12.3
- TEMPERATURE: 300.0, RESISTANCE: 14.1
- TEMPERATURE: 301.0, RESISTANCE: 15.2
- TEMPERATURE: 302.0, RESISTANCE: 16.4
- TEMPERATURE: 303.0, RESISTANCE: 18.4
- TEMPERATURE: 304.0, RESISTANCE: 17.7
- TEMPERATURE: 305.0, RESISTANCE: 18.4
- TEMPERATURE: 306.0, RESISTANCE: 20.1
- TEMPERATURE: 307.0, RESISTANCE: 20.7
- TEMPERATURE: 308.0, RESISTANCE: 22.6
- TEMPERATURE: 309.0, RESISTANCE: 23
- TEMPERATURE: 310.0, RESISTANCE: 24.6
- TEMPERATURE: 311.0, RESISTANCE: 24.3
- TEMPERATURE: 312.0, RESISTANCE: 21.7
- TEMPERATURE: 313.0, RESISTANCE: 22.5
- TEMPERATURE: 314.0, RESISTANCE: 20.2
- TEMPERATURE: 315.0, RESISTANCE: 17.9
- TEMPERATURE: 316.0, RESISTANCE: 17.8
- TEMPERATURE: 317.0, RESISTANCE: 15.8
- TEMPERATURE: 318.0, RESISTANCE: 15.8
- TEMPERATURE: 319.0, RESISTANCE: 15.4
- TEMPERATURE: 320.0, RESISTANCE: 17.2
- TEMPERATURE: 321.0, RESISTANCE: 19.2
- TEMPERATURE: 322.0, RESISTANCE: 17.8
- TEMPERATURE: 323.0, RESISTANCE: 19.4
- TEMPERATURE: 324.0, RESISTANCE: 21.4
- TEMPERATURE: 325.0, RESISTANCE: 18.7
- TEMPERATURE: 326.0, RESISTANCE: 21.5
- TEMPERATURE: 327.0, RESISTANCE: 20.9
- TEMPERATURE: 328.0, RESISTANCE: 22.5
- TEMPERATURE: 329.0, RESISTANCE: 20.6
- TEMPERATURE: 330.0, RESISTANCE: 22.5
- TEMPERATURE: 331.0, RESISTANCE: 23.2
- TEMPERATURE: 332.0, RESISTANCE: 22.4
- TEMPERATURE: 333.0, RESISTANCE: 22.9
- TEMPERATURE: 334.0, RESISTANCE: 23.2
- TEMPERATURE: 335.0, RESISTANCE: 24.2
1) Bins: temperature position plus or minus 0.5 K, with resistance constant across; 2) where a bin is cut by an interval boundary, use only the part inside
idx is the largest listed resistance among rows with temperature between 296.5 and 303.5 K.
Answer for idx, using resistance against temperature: 18.4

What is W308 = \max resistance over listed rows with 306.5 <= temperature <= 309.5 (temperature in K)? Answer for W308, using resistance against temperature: 23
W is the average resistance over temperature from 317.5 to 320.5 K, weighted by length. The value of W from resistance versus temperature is 16.1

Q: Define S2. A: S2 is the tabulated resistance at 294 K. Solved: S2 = 10.4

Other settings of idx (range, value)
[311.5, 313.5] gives 22.5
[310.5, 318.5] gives 24.3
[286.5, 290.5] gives 16.7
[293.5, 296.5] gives 10.5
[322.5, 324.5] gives 21.4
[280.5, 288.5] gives 21.9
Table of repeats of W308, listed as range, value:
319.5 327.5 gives 21.5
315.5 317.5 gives 17.8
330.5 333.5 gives 23.2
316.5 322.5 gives 19.2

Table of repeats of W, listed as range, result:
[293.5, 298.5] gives 10.5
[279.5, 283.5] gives 21.5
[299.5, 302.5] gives 15.2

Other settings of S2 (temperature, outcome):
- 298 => 11.5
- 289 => 13.5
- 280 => 22.8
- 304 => 17.7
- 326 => 21.5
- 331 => 23.2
